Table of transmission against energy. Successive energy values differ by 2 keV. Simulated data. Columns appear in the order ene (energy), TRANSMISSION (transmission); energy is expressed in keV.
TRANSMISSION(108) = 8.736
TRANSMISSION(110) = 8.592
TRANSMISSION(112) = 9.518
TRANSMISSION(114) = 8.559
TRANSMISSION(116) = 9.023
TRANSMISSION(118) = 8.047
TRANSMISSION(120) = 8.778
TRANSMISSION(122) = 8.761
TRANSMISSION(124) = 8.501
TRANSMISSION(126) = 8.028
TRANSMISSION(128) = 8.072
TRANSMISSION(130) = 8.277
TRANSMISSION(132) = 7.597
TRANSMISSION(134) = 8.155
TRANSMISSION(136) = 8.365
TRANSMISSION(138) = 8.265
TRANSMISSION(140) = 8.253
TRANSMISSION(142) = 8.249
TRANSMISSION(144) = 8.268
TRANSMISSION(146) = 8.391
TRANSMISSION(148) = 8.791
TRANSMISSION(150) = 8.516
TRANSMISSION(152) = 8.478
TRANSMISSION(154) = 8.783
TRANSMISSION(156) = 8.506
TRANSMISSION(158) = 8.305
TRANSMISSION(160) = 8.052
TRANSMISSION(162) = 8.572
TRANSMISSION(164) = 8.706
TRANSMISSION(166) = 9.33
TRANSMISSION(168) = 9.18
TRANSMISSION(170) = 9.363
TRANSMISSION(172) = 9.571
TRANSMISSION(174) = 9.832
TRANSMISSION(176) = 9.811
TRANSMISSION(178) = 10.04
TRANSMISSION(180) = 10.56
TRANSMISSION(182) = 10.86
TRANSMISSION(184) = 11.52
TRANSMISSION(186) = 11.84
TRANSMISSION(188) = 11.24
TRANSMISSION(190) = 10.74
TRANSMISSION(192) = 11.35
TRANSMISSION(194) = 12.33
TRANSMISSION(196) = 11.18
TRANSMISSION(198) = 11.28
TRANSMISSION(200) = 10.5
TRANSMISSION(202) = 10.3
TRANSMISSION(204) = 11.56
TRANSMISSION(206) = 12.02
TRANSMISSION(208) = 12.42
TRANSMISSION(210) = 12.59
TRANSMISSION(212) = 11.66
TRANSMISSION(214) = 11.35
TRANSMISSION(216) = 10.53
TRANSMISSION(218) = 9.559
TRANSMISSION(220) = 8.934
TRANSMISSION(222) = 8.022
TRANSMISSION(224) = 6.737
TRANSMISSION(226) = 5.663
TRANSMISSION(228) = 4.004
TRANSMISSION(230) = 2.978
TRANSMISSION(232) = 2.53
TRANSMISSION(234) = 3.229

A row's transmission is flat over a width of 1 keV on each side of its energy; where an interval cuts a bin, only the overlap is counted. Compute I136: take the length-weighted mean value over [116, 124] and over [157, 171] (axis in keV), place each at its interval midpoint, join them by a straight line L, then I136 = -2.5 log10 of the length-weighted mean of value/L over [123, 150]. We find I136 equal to 0.05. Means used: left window 8.59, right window 8.79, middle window 8.26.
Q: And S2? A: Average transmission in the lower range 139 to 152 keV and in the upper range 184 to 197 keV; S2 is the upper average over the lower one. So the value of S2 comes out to 1.4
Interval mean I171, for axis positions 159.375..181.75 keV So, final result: 9.44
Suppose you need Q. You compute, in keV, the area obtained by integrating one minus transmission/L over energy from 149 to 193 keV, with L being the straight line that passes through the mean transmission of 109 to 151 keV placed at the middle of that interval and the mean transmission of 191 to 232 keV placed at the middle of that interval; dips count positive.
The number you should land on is -3.26 keV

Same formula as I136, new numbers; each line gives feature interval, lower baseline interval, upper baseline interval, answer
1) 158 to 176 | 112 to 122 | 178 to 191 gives 0.153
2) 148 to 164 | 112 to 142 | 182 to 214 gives 0.137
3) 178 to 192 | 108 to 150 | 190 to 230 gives -0.168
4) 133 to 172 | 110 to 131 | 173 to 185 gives 0.120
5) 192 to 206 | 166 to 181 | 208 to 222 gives -0.095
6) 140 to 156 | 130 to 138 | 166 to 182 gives 0.027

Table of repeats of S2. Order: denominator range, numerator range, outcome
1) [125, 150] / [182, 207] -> 1.37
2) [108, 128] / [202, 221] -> 1.29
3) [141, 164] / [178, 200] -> 1.32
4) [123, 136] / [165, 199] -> 1.30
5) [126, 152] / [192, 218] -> 1.38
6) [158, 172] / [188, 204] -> 1.25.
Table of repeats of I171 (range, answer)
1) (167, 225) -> 10.6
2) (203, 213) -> 12.1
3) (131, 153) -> 8.3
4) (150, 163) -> 8.45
